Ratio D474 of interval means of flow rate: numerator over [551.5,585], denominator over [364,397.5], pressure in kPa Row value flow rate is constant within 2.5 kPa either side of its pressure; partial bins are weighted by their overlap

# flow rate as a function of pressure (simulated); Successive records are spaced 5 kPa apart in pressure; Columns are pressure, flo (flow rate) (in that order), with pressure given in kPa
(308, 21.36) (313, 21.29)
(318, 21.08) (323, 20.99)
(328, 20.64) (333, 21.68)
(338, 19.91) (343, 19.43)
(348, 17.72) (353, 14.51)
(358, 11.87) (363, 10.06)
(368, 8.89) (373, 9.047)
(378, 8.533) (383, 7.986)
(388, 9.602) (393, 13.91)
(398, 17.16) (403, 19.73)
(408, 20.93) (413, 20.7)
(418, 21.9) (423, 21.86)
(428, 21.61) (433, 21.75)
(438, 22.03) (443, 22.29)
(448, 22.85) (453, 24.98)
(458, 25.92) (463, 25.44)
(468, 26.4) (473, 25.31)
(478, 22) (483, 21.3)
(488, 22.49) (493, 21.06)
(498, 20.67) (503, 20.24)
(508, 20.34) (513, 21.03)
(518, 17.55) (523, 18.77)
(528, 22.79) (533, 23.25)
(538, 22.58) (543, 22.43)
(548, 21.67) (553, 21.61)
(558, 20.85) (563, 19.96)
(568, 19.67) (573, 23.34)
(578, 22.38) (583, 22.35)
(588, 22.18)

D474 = 2.12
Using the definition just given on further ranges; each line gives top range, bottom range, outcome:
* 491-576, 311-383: 1.33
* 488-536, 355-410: 1.67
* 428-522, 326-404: 1.57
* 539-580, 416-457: 0.95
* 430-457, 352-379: 2.21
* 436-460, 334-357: 1.33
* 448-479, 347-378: 2.18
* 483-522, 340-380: 1.62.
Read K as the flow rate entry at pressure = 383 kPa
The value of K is 7.986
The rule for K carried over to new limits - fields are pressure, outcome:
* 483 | 21.3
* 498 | 20.67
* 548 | 21.67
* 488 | 22.49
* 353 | 14.51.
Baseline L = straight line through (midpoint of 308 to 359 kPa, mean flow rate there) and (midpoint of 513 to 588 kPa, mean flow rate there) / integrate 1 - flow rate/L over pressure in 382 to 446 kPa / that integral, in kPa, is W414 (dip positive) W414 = 3.9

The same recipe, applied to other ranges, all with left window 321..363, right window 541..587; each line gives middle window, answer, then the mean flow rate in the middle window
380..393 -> 6.2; 9.77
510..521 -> 0.8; 19.3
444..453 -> -1.7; 23.3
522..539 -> -0.8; 22.1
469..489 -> -2.9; 23.1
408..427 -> -2.3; 21.4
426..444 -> -2.3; 21.9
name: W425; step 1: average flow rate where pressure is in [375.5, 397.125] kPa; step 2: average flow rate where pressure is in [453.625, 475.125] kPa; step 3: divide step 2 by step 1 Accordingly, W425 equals 2.44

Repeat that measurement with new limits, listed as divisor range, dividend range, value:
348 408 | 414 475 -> 1.87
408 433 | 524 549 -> 1.04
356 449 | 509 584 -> 1.30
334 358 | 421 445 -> 1.25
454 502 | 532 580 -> 0.93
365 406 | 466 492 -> 1.95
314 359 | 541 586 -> 1.14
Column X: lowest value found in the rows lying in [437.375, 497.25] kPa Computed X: 21.06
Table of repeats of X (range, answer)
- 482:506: 20.24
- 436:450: 22.03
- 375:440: 7.986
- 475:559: 17.55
